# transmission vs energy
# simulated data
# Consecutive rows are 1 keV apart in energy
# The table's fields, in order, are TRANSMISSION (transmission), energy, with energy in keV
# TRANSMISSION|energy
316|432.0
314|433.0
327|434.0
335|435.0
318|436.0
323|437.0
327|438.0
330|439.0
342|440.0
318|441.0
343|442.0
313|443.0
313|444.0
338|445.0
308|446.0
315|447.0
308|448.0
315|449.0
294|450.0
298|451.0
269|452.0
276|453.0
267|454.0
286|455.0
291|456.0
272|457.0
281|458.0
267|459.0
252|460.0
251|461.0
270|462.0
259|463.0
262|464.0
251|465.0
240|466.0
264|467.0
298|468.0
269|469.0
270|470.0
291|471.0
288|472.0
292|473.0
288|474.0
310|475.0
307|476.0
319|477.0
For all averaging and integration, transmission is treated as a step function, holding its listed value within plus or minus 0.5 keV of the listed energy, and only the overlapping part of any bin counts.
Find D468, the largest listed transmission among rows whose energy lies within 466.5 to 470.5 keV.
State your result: 298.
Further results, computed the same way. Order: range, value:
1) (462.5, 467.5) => 264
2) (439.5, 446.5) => 343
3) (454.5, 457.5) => 291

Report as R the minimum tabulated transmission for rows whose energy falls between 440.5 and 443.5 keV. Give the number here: 313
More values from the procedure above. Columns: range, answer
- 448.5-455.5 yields 267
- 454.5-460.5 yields 252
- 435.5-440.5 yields 318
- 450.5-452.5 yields 269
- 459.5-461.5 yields 251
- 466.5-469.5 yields 264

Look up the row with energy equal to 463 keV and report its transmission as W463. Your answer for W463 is 259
